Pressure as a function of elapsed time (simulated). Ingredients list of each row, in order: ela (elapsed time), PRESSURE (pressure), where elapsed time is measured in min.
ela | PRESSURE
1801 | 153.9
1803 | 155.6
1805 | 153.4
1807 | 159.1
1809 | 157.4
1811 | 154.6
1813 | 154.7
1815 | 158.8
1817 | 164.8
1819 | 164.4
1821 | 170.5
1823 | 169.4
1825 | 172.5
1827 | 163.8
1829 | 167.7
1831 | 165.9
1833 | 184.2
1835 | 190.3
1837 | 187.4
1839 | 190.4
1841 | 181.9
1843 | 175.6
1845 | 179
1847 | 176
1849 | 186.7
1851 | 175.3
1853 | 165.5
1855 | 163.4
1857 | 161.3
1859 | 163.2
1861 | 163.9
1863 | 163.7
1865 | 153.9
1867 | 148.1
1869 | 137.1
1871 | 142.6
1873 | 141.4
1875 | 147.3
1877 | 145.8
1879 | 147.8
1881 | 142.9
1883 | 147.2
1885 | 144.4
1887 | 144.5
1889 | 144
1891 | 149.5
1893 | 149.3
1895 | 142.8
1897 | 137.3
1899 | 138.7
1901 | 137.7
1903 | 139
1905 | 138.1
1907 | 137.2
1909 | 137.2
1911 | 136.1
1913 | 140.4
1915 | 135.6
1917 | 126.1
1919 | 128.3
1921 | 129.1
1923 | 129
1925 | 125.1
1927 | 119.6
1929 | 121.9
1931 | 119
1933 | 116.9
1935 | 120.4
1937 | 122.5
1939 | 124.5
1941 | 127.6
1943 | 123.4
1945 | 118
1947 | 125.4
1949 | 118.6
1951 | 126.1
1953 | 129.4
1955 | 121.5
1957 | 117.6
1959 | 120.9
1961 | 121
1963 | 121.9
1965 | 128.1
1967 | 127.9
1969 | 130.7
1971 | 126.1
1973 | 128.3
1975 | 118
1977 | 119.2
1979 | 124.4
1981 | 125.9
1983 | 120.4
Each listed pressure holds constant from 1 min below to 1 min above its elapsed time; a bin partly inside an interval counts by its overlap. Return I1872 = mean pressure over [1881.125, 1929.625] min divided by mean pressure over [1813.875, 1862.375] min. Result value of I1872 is 0.8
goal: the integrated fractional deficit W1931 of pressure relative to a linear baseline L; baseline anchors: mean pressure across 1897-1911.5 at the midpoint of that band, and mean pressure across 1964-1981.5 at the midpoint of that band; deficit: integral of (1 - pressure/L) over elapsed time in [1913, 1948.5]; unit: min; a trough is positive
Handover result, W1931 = 2.2 min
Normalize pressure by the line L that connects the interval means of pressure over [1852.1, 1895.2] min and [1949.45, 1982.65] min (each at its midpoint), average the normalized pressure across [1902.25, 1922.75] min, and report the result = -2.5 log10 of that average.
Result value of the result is 0.04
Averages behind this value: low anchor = 151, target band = 134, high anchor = 124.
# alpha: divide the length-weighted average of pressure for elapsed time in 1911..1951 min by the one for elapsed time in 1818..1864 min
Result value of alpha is 0.72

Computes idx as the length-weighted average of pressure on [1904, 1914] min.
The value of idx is 138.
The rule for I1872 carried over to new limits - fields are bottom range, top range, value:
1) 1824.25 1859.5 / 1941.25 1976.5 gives 0.71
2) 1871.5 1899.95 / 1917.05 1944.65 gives 0.86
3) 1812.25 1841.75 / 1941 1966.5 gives 0.71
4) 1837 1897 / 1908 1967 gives 0.79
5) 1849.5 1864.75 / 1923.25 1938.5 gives 0.73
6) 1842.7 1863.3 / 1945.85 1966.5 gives 0.72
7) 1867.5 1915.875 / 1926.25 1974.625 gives 0.87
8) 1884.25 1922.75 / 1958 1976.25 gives 0.90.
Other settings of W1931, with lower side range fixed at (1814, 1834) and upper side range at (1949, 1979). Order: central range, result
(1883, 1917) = 0.86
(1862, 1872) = 0.36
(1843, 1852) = -1.01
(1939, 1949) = 0.54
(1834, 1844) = -1.32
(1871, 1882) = 0.49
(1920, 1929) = 0.73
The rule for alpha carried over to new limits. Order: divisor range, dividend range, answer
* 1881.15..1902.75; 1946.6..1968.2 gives 0.86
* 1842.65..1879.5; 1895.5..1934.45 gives 0.82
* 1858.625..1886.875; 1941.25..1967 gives 0.83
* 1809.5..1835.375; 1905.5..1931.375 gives 0.78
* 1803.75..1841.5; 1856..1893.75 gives 0.89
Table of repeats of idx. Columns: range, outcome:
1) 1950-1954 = 128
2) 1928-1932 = 120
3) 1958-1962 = 121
